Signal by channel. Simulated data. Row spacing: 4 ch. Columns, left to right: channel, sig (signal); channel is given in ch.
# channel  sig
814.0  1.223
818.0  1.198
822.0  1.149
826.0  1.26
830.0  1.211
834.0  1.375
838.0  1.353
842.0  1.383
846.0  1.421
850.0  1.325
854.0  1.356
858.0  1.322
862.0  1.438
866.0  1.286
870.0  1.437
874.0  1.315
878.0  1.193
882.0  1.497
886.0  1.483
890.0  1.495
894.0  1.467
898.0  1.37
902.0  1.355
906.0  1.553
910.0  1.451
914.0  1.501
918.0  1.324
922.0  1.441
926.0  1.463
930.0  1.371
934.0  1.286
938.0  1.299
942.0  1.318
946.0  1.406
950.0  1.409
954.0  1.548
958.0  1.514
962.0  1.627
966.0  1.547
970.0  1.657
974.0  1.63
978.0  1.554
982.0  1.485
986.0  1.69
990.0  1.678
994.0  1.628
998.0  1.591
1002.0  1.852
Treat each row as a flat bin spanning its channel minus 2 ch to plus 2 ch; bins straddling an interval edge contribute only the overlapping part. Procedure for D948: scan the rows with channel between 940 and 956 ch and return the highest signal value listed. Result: 1.548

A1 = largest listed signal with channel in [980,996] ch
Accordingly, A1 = 1.69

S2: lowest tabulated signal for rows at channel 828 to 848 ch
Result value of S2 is 1.211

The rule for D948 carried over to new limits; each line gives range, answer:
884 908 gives 1.553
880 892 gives 1.497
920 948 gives 1.463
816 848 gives 1.421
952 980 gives 1.657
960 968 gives 1.627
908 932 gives 1.501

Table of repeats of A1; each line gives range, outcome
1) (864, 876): 1.437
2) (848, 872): 1.438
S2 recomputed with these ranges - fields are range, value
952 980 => 1.514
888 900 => 1.37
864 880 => 1.193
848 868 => 1.286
